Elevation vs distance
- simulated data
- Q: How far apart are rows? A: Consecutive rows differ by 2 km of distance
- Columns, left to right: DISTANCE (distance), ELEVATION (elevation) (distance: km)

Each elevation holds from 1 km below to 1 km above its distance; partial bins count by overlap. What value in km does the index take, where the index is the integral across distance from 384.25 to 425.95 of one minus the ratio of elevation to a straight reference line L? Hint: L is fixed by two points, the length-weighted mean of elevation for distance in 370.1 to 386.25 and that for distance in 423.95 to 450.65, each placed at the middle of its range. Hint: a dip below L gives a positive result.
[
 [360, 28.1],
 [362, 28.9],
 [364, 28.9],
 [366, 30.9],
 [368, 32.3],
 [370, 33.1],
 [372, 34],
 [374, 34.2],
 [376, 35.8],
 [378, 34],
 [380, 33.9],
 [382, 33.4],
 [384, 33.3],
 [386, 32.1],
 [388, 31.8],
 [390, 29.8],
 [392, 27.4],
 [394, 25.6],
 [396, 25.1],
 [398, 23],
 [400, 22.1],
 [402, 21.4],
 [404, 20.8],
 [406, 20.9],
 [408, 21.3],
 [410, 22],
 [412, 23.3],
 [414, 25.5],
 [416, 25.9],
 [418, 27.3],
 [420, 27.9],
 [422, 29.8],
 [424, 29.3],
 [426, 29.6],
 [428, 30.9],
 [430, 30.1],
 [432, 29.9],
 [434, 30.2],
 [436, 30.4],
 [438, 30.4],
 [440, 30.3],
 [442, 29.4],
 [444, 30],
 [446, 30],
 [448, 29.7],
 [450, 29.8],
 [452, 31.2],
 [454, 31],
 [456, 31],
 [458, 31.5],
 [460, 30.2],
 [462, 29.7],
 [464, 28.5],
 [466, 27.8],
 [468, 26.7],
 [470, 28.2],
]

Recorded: 8.1 km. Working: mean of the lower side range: 33.9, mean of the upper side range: 30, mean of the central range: 25.8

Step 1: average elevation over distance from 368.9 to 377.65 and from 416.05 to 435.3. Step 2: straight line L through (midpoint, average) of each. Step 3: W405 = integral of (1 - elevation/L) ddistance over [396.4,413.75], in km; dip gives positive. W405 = 5.1 km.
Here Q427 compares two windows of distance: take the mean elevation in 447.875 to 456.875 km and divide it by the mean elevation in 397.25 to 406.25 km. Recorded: 1.41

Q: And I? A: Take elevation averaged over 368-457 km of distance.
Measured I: 28.9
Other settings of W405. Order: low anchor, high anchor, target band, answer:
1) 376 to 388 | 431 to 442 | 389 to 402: 2.97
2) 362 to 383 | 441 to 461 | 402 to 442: 5.36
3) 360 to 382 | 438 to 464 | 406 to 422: 3.29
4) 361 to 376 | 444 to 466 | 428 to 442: 0.17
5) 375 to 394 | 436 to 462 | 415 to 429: 1.07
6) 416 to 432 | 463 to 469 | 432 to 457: -1.65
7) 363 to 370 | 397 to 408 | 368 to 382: -2.54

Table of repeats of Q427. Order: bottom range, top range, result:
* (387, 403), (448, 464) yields 1.18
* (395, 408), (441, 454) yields 1.36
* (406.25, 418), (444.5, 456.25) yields 1.28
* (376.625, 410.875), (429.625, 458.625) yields 1.12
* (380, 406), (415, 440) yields 1.08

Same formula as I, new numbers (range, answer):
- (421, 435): 30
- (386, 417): 24.6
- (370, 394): 32.4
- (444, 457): 30.4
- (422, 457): 30.2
